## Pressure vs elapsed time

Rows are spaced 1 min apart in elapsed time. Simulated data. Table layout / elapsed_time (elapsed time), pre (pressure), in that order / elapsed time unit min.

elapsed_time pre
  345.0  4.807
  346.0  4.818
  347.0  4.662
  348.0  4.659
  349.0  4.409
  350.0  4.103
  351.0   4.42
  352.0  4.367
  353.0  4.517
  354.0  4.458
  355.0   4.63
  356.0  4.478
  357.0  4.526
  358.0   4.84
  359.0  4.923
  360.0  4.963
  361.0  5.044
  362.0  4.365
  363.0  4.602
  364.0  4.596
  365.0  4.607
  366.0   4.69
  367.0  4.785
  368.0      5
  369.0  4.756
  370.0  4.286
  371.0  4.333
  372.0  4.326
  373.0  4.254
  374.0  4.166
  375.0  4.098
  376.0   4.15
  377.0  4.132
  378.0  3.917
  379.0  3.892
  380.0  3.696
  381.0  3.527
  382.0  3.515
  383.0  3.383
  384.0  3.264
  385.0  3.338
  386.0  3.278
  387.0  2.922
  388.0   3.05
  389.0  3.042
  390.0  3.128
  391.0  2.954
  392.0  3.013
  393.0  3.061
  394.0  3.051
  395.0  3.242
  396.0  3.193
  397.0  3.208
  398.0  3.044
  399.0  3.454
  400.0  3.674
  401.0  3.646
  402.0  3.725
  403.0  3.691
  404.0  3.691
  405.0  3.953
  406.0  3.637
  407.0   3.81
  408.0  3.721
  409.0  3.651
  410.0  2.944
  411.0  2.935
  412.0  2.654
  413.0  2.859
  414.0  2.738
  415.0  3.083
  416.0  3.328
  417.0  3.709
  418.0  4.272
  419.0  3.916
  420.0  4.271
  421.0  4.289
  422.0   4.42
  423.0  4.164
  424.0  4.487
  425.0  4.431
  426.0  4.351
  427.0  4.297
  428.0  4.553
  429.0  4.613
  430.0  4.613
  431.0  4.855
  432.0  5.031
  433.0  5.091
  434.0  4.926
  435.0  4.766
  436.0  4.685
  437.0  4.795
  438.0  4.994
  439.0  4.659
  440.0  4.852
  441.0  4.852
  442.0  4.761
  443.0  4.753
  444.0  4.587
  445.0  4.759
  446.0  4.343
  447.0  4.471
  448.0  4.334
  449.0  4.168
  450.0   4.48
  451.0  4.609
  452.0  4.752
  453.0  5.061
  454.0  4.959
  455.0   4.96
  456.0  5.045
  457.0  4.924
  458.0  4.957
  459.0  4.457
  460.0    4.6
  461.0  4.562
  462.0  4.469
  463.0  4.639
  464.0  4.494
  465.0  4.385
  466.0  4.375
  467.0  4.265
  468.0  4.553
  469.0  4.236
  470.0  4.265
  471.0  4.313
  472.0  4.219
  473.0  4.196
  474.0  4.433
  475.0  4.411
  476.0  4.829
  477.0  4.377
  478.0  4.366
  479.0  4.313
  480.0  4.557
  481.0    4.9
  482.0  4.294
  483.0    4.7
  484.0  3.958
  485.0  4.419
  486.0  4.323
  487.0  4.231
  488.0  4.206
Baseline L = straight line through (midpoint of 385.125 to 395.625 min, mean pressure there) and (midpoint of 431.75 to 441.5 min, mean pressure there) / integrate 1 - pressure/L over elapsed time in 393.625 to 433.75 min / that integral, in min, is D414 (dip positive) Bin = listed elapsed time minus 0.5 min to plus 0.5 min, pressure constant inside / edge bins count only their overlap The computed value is 1.7 min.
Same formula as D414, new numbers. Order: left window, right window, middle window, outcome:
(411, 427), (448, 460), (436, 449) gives -0.71 min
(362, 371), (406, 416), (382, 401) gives 3.02 min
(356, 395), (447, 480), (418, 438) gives -1.15 min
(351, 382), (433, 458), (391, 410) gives 4.65 min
